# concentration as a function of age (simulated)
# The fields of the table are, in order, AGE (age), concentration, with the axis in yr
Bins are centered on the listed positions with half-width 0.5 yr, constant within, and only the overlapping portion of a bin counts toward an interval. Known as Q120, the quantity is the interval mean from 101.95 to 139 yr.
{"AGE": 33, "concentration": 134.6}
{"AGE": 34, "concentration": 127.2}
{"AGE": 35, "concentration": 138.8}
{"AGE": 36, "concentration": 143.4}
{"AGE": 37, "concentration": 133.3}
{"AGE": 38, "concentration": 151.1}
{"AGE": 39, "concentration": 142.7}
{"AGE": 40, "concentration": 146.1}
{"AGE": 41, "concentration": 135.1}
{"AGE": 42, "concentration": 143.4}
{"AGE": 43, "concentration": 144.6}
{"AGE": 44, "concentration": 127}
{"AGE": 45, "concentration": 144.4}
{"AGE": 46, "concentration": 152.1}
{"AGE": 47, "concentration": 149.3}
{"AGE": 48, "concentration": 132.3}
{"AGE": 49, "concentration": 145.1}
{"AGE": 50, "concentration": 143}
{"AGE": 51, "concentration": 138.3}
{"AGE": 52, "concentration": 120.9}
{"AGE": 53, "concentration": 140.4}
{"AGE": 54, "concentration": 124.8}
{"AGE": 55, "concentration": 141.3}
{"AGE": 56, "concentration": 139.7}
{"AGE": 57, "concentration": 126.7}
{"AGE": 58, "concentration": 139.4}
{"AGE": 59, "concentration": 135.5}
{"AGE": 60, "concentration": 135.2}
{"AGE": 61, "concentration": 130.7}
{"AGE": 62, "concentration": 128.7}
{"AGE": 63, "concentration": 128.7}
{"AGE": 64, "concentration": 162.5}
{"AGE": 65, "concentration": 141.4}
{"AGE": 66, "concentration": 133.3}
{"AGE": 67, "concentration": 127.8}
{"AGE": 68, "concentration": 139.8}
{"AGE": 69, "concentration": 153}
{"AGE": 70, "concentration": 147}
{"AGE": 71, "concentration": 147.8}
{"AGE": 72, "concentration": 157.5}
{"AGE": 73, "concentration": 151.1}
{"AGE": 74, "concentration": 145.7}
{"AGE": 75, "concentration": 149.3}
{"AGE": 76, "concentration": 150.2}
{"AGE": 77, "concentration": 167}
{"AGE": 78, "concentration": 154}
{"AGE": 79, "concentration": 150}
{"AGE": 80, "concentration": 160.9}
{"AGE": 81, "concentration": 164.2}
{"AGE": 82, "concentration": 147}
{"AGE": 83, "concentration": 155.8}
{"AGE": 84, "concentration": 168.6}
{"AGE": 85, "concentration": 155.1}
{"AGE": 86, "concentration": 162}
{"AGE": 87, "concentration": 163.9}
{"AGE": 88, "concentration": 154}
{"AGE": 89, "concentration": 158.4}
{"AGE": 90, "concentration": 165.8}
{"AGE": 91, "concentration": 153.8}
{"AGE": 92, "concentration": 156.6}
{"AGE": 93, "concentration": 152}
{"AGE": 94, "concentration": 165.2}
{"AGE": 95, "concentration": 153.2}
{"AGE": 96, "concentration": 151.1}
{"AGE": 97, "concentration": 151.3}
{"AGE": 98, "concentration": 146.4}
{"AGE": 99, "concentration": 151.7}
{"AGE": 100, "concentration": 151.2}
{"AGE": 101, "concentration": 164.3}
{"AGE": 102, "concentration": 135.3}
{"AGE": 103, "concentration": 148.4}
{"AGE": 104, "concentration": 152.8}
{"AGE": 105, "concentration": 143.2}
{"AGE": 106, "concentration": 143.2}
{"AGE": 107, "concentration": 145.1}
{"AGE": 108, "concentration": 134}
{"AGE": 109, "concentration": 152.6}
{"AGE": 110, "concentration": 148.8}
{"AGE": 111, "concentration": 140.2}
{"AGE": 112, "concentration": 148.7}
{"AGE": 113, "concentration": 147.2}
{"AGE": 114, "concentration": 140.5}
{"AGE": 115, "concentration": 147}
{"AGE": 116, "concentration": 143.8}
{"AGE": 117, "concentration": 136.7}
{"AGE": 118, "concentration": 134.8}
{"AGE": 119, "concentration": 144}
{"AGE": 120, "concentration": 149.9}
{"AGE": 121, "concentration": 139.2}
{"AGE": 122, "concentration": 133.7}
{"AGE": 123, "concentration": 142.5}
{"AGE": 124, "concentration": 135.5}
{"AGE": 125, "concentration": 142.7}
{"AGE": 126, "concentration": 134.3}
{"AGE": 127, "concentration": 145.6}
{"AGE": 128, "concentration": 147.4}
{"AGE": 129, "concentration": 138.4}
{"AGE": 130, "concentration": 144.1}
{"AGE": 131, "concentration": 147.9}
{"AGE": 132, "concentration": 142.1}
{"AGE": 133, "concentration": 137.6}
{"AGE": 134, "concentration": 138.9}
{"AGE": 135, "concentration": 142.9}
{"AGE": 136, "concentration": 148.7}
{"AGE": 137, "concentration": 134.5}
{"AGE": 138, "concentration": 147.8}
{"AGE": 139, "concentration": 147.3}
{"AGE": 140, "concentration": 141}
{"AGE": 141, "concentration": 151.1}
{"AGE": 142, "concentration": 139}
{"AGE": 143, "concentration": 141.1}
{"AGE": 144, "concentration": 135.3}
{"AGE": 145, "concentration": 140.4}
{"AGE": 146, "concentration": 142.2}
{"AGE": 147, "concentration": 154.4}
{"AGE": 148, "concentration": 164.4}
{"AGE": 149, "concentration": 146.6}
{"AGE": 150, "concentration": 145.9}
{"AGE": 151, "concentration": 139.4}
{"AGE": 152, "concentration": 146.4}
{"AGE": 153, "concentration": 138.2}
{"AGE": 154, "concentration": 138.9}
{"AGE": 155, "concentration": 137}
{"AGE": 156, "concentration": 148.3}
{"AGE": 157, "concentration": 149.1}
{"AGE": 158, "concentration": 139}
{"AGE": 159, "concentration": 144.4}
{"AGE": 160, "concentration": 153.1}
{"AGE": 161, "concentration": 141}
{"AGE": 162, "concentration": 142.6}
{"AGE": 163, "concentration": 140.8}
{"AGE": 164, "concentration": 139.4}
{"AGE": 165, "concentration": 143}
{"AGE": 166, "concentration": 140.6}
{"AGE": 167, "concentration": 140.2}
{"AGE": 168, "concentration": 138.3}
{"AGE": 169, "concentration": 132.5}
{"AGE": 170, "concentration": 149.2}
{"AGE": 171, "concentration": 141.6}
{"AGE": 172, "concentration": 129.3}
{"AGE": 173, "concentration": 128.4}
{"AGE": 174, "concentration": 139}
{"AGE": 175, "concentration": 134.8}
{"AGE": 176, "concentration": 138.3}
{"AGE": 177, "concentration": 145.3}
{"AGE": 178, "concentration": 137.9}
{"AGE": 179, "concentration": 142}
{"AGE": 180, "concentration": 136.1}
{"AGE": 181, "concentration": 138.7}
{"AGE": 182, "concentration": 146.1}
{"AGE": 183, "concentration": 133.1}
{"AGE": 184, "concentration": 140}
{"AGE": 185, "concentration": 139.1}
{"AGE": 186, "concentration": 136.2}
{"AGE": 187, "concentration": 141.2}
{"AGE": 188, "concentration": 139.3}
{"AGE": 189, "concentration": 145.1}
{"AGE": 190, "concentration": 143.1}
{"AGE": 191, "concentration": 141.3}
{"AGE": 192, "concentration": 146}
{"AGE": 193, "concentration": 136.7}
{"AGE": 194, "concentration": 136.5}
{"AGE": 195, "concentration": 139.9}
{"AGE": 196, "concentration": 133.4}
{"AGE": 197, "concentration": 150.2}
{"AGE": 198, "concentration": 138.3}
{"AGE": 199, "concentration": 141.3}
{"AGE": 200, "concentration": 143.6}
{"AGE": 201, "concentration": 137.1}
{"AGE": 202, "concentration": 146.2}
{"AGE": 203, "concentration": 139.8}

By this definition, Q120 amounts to 143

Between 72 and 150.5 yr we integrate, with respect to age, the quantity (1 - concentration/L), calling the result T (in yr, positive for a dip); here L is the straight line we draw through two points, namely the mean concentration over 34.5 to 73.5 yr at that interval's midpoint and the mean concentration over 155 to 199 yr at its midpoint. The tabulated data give -4.42 yr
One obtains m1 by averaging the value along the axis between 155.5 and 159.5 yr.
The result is 145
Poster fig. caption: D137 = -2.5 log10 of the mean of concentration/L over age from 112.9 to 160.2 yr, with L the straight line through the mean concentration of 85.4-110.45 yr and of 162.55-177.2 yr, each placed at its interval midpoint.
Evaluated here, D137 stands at 0.013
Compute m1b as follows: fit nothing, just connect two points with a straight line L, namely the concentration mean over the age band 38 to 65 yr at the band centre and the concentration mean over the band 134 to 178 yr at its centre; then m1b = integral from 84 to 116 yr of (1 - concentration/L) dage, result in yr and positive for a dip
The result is -2.49 yr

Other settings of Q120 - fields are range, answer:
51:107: 148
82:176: 145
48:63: 135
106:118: 144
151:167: 143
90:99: 154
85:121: 150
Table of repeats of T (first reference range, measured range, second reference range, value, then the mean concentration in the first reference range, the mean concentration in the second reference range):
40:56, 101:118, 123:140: -0.38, 139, 142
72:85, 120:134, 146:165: 0.72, 155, 145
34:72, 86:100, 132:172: -1.48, 139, 143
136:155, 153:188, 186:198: 0.55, 144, 141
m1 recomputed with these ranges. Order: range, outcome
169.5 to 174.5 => 138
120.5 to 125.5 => 139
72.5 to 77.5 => 153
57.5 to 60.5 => 137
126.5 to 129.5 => 144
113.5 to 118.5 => 141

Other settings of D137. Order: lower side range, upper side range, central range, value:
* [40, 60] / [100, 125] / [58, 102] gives -0.072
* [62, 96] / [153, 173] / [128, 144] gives 0.015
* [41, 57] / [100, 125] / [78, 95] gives -0.118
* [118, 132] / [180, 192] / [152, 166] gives -0.014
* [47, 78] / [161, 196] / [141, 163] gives -0.034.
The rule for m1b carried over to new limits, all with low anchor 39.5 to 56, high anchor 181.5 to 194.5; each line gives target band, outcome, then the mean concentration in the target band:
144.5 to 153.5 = -0.41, 146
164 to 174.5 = 0.14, 138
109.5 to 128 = -0.31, 142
